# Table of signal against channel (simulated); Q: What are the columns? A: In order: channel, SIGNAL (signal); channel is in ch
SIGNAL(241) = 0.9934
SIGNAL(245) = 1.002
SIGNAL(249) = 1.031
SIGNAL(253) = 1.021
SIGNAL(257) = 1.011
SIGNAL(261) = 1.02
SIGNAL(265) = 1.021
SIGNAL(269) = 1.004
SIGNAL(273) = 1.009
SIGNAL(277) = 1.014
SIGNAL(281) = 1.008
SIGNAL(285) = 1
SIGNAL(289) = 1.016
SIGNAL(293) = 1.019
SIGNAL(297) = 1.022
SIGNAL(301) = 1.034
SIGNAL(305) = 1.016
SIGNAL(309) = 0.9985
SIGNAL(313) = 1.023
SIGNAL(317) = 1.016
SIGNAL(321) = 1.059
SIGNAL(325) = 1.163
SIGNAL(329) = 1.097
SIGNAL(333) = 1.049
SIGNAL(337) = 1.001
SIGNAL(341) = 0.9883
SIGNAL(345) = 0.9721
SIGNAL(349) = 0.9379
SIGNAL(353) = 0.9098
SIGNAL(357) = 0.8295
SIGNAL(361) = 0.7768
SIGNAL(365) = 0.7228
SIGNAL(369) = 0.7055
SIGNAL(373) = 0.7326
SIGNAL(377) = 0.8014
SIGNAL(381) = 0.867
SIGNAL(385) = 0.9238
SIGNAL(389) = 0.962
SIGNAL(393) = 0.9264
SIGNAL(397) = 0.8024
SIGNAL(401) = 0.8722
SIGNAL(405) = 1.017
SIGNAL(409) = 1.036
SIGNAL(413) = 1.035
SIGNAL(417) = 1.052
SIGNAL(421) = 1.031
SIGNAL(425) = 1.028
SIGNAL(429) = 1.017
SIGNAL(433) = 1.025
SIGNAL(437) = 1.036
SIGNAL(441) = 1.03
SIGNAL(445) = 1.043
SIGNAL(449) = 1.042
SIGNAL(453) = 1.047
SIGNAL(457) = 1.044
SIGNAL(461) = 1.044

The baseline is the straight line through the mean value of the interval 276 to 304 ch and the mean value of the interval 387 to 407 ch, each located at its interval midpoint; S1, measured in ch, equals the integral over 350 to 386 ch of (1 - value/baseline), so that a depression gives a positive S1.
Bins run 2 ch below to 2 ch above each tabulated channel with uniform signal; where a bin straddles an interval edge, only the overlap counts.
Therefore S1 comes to 5.15 ch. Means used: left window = 1.02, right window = 0.916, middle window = 0.808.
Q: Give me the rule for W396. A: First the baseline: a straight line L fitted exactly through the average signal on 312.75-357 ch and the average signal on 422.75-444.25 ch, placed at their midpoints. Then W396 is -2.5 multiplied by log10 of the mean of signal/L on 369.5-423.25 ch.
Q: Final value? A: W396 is 0.11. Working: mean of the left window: 1.01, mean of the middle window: 0.922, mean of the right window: 1.03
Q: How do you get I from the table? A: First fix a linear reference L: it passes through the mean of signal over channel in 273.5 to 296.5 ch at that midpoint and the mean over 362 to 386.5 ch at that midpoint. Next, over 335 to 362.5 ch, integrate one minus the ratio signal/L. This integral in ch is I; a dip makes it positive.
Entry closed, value -2.11 ch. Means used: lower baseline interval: 1.01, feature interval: 0.919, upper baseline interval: 0.789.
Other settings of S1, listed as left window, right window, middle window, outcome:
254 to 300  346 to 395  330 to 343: -1.62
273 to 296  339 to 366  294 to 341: -4.59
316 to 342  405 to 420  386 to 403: 2.43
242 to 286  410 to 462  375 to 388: 1.99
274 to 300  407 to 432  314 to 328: -0.80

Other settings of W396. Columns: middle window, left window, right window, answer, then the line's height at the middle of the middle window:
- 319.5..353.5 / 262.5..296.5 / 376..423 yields -0.05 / 0.981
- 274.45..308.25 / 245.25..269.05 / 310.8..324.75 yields 0.02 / 1.04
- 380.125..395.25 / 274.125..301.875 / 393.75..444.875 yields 0.09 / 1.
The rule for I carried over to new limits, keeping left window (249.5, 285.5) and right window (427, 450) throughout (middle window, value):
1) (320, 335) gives -1.1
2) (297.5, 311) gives 0.0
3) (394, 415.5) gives 1.6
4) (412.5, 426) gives -0.1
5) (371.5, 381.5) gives 2.3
